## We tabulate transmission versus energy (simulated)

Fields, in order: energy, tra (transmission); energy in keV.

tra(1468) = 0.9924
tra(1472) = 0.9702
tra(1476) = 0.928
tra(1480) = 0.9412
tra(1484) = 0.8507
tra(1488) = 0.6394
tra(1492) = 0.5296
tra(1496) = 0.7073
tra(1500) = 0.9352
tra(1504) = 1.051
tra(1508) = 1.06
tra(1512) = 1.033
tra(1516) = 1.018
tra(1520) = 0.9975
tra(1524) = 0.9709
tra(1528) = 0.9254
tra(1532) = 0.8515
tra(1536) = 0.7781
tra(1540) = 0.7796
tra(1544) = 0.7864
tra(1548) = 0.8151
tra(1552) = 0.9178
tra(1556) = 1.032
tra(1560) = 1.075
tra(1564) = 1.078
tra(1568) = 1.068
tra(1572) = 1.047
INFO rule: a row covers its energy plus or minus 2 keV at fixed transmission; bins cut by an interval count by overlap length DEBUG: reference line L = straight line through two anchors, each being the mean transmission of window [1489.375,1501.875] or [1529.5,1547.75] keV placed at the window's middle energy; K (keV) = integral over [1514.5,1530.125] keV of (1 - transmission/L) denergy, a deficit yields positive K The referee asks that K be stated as -4.2 keV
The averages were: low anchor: 0.718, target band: 0.976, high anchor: 0.804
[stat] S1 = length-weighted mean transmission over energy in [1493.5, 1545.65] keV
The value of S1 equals 0.912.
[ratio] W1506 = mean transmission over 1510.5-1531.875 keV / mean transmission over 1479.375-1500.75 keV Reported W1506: 1.3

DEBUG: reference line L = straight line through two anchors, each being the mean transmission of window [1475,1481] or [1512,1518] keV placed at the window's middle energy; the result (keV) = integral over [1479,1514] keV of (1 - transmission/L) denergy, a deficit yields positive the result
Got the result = 4.4 keV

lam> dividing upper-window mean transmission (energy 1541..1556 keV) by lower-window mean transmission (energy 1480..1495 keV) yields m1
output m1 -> 1.21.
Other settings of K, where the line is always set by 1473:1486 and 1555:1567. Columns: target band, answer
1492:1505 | 1.64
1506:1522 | -0.84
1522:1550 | 4.75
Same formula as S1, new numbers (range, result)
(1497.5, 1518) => 1.01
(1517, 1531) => 0.96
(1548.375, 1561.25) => 0.98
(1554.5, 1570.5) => 1.06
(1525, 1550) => 0.829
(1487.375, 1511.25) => 0.842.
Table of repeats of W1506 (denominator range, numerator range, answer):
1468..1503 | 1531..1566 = 1.09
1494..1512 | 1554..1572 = 1.12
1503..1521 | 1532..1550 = 0.77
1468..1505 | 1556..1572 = 1.27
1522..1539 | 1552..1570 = 1.20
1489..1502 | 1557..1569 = 1.49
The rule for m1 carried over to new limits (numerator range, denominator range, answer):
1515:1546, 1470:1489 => 1.01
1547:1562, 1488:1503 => 1.32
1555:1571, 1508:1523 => 1.04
